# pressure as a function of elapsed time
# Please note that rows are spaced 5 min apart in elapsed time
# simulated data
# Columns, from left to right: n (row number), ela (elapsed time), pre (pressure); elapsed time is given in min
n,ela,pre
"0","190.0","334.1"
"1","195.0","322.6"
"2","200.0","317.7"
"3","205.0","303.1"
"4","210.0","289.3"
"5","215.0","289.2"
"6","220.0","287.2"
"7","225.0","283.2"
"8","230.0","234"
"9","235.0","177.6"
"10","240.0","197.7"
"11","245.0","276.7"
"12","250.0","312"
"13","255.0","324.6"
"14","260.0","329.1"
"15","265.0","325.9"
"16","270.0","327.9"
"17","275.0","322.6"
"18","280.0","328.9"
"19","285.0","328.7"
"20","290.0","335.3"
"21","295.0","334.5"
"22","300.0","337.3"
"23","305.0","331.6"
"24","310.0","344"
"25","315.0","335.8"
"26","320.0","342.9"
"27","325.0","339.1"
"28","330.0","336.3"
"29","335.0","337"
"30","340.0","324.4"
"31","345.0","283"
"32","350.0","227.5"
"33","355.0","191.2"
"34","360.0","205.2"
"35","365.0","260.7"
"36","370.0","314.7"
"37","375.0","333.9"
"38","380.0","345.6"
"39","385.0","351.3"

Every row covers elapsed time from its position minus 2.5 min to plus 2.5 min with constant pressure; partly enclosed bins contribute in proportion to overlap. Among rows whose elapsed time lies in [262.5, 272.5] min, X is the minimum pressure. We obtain 325.9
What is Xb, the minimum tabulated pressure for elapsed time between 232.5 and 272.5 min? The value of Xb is 177.6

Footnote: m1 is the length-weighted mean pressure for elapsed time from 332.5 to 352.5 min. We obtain 293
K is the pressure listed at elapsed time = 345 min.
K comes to 283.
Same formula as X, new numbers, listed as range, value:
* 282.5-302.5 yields 328.7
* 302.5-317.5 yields 331.6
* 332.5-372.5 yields 191.2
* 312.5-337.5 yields 335.8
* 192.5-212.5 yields 289.3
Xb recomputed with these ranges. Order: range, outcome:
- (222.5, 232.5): 234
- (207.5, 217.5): 289.2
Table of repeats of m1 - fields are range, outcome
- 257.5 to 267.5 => 328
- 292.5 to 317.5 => 337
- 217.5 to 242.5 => 236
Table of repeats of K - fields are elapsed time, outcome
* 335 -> 337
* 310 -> 344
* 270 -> 327.9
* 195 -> 322.6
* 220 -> 287.2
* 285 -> 328.7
